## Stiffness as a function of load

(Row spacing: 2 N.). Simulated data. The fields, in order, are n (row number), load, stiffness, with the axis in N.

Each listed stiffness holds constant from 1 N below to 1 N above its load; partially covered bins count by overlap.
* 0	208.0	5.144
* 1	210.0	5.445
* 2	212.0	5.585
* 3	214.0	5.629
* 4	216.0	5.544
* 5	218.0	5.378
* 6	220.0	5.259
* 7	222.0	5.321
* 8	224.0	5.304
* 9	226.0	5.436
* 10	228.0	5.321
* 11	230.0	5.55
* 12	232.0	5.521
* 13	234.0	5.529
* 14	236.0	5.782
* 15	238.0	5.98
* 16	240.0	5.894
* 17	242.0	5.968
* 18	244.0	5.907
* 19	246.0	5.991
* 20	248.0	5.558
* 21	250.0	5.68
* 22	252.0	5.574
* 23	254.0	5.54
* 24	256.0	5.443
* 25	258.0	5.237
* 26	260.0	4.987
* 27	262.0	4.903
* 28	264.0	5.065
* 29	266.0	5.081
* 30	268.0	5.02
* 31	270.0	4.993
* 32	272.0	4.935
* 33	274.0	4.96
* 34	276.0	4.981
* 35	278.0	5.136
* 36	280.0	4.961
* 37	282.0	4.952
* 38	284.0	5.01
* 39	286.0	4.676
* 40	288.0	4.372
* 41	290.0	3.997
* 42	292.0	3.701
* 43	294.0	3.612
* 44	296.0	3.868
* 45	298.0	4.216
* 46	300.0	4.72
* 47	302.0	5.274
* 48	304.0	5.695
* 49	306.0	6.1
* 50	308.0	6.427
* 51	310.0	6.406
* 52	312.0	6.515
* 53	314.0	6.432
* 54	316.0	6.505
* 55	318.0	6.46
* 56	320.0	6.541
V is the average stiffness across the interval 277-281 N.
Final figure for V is 5.05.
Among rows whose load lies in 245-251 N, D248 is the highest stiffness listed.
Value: 5.991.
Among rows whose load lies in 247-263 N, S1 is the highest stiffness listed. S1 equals 5.68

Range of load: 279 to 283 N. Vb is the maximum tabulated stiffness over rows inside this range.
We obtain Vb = 4.961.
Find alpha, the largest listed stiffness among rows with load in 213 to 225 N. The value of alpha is 5.629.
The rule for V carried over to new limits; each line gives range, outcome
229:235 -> 5.53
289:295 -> 3.77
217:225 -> 5.32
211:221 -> 5.48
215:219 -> 5.46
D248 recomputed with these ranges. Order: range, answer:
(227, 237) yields 5.782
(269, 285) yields 5.136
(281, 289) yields 5.01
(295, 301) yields 4.72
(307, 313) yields 6.515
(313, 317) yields 6.505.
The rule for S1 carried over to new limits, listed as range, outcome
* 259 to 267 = 5.081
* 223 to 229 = 5.436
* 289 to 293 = 3.997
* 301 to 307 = 6.1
